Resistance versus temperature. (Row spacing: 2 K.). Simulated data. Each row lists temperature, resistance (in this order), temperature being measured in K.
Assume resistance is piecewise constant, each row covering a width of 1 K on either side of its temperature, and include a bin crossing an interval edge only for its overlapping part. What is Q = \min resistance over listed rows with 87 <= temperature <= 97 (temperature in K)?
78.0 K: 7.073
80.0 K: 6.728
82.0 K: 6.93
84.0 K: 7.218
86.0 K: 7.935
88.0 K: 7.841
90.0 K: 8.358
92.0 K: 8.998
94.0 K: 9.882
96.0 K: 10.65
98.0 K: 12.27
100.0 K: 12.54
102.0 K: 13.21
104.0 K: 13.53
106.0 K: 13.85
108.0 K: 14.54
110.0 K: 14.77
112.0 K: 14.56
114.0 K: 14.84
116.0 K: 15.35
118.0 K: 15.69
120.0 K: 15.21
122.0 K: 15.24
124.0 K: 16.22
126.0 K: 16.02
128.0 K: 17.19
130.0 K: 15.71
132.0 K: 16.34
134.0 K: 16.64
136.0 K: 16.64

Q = 7.841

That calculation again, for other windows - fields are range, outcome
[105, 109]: 13.85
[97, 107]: 12.27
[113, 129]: 14.84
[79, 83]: 6.728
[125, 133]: 15.71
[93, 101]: 9.882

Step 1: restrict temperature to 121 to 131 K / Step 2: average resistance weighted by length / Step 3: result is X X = 16.1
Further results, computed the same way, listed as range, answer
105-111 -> 14.4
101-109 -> 13.8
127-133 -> 16.4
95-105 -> 12.4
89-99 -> 10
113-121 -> 15.3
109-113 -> 14.7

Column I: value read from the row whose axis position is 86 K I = 7.935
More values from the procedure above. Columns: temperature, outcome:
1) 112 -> 14.56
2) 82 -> 6.93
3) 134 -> 16.64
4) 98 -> 12.27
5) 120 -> 15.21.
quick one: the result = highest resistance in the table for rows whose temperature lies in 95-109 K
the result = 14.54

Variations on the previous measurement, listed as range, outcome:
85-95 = 9.882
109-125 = 16.22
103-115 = 14.84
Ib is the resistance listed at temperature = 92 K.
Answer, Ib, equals 8.998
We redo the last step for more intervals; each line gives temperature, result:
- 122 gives 15.24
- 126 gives 16.02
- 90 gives 8.358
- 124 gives 16.22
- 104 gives 13.53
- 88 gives 7.841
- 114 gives 14.84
